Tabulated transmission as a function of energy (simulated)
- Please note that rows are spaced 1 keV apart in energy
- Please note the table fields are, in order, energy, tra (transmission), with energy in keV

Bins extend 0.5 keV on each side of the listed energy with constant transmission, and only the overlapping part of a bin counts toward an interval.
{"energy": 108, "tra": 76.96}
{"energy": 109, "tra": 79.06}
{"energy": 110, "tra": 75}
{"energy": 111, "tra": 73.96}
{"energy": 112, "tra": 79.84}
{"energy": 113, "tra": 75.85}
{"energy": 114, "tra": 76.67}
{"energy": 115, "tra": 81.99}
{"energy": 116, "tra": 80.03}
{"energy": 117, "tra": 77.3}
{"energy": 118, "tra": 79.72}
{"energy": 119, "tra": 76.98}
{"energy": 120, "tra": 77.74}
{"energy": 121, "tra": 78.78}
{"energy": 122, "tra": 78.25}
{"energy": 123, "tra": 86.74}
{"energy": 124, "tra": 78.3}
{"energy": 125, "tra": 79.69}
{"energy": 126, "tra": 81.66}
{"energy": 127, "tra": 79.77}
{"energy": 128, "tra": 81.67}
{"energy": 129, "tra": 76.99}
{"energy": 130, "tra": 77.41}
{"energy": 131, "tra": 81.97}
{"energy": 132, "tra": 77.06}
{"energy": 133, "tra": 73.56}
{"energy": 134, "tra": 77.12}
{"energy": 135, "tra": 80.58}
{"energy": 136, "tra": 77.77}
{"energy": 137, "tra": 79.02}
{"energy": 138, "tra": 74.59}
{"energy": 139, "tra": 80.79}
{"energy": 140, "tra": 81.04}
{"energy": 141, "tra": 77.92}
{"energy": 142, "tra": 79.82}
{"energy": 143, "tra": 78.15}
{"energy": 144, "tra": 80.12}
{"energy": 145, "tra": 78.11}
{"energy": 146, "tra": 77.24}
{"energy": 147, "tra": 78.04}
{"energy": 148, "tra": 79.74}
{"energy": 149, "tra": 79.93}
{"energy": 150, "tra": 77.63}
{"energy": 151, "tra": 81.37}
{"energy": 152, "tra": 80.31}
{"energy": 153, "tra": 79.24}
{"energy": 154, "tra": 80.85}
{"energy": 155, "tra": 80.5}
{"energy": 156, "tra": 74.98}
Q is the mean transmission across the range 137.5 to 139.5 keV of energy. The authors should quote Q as 77.7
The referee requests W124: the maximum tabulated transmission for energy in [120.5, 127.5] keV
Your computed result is 86.74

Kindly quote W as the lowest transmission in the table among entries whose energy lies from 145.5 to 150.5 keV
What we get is 77.24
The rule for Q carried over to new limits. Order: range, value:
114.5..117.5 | 79.8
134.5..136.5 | 79.2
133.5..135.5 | 78.8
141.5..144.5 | 79.4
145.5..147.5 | 77.6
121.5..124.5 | 81.1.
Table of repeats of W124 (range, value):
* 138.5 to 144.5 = 81.04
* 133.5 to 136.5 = 80.58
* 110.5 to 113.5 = 79.84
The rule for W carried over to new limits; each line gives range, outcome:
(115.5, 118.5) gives 77.3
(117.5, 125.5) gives 76.98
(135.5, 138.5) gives 74.59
